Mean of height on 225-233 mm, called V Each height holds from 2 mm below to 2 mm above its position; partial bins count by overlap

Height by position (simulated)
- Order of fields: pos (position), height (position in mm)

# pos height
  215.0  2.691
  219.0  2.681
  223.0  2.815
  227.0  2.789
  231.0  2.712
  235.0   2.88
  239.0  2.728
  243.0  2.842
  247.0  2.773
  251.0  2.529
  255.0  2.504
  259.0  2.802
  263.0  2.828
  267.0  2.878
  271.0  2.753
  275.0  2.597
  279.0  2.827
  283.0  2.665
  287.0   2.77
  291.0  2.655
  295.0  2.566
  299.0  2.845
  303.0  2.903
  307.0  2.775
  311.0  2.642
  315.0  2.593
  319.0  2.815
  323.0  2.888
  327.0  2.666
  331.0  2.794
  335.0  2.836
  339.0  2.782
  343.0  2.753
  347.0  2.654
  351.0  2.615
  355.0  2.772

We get 2.75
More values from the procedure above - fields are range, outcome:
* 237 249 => 2.78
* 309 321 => 2.68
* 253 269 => 2.75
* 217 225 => 2.75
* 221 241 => 2.78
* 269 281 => 2.73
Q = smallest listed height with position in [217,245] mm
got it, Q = 2.681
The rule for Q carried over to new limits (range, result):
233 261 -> 2.504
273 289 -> 2.597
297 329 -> 2.593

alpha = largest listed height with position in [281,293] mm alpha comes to 2.77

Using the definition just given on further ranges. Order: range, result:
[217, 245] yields 2.88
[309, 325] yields 2.888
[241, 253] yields 2.842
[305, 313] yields 2.775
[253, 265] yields 2.828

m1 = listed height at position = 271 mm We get 2.753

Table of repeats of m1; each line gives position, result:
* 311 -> 2.642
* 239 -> 2.728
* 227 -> 2.789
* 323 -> 2.888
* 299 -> 2.845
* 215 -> 2.691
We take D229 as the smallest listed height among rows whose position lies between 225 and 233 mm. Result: 2.712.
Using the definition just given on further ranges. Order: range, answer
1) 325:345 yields 2.666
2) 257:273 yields 2.753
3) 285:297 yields 2.566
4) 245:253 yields 2.529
